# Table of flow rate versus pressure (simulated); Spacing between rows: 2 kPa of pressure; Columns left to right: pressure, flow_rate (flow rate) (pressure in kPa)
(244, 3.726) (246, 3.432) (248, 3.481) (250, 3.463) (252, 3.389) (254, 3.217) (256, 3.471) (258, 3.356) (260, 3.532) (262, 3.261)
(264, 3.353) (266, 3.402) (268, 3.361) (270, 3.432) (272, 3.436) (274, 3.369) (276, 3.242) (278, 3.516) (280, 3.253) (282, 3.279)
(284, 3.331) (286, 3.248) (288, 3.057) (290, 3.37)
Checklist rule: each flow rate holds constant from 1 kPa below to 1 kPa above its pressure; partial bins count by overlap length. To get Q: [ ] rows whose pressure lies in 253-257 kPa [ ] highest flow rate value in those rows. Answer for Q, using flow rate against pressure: 3.471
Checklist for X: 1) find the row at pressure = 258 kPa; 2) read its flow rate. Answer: 3.356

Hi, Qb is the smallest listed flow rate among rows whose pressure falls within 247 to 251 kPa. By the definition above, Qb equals 3.463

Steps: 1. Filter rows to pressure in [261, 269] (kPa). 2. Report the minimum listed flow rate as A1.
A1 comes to 3.261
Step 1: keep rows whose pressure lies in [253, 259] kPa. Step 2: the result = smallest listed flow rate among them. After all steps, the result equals 3.217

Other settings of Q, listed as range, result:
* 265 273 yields 3.436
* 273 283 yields 3.516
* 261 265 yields 3.353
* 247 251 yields 3.481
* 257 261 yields 3.532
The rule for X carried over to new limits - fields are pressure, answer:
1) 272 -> 3.436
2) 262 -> 3.261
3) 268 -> 3.361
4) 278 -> 3.516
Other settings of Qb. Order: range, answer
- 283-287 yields 3.248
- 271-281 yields 3.242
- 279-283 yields 3.253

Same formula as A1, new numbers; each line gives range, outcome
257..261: 3.356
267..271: 3.361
